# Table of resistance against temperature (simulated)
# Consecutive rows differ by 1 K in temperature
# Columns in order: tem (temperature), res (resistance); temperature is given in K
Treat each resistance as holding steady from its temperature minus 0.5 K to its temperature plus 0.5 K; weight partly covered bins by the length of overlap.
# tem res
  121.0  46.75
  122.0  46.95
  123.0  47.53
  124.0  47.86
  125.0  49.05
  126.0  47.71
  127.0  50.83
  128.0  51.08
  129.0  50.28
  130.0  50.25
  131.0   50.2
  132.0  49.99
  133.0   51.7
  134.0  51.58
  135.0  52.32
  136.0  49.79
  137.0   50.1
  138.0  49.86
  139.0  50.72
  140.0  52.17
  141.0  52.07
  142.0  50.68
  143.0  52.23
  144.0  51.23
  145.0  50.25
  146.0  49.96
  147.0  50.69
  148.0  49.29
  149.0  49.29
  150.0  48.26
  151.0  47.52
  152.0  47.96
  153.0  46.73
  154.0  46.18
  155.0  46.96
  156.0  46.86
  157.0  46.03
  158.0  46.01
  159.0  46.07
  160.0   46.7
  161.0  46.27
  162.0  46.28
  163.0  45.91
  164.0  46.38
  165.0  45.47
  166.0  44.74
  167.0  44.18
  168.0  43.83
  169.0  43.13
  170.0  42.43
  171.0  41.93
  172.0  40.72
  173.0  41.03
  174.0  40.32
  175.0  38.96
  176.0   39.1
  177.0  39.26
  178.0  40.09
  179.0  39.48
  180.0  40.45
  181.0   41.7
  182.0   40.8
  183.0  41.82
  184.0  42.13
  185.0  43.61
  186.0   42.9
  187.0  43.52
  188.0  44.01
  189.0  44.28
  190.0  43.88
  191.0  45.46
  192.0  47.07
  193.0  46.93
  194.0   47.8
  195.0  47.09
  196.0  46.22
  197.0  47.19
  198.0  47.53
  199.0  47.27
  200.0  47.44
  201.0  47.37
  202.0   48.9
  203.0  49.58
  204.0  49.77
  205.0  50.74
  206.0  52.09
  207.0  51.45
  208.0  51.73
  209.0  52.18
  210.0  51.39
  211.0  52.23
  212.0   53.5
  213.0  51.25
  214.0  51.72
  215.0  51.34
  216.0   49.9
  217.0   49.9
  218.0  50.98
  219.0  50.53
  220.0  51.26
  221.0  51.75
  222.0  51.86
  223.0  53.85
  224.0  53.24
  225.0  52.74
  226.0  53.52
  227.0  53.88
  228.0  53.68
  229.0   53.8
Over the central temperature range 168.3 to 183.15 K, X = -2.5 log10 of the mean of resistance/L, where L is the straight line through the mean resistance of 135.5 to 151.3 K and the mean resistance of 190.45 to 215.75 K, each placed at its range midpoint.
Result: 0.22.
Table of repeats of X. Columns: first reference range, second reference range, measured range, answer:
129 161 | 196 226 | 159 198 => 0.15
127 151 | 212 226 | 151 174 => 0.13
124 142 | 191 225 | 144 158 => 0.05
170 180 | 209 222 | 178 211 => -0.02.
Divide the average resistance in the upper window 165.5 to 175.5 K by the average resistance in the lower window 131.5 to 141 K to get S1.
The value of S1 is 0.8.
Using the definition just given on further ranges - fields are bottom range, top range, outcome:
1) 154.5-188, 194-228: 1.17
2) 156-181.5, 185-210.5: 1.11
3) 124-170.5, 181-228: 1.01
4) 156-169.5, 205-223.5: 1.13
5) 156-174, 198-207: 1.11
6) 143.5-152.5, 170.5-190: 0.84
